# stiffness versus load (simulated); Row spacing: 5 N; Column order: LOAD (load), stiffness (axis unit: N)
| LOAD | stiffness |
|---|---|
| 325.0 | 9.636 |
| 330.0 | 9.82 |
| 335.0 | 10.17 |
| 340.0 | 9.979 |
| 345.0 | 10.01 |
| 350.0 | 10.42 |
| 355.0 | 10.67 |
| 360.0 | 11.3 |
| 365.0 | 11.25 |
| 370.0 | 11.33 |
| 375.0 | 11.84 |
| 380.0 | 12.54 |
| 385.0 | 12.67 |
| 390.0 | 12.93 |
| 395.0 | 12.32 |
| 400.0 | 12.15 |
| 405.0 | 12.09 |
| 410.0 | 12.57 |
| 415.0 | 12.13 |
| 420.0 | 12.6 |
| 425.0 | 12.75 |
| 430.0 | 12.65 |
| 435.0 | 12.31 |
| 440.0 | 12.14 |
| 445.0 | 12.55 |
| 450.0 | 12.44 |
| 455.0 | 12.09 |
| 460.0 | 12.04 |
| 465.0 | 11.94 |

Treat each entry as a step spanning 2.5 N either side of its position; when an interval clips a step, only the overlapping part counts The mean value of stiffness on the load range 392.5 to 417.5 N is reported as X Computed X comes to 12.3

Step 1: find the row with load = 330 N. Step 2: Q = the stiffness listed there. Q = 9.82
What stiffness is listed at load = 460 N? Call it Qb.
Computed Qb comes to 12.04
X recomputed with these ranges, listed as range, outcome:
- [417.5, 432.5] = 12.7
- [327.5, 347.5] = 9.99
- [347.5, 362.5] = 10.8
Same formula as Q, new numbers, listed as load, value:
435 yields 12.31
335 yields 10.17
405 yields 12.09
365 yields 11.25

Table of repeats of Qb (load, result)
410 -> 12.57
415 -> 12.13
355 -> 10.67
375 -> 11.84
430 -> 12.65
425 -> 12.75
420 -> 12.6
